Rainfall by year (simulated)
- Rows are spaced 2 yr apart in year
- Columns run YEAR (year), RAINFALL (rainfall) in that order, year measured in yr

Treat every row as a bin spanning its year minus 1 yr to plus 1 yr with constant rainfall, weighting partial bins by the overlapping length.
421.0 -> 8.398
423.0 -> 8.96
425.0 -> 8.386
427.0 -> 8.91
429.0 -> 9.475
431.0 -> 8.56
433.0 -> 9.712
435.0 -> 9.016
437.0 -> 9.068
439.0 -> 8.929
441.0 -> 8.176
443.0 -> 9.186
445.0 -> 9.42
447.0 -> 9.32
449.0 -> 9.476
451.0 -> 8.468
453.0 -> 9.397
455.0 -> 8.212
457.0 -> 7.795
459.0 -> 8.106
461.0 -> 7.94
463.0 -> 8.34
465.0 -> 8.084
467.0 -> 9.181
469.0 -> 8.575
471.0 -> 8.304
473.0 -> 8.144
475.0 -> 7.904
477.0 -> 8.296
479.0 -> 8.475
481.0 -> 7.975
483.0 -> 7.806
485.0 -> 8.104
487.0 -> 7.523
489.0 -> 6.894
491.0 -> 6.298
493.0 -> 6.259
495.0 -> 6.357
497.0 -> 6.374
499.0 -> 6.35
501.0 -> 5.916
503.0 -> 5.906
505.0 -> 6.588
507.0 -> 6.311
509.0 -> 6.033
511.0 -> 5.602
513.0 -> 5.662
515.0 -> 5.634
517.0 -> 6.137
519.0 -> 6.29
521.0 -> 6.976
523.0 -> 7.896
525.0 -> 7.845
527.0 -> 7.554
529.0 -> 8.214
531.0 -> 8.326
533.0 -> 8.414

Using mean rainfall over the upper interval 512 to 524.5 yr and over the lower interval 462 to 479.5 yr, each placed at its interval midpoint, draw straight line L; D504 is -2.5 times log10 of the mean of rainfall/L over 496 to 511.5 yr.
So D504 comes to 0.15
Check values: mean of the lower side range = 8.36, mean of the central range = 6.15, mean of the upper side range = 6.49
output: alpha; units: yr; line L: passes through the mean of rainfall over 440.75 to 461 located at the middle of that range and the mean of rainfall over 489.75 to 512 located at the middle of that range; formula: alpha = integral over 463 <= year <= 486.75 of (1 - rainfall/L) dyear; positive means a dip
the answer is -2.3 yr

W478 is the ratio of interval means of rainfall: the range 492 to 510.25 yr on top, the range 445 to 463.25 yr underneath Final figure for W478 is 0.72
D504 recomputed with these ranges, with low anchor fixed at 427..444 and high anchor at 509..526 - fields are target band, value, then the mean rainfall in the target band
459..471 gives -0.039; 8.39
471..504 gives 0.034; 7.2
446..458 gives -0.034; 8.78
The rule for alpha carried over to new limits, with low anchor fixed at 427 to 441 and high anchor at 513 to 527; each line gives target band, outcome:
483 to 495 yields 0.9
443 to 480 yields -1.0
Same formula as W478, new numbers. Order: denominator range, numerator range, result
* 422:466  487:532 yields 0.76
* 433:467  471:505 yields 0.82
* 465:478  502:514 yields 0.72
